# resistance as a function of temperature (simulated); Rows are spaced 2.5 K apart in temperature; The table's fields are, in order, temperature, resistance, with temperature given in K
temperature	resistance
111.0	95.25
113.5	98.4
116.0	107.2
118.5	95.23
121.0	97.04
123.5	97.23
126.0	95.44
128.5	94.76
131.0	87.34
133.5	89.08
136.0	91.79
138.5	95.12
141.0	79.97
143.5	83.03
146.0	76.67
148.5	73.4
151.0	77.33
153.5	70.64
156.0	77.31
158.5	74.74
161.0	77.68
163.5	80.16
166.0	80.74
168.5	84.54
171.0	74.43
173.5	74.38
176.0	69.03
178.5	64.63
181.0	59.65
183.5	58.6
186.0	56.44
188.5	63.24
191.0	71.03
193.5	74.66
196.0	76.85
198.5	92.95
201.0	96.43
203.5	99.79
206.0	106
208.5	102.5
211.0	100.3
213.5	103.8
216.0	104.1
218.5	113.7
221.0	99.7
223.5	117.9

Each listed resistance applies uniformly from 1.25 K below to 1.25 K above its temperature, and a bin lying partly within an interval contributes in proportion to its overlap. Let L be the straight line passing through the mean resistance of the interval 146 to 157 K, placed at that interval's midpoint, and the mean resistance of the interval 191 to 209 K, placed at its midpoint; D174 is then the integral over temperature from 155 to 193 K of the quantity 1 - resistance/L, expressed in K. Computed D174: 5.0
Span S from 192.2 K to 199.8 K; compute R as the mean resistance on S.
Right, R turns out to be 81.5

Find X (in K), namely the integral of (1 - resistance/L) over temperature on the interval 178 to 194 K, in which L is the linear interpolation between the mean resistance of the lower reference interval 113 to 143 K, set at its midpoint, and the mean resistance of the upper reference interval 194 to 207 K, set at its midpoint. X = 5.09 K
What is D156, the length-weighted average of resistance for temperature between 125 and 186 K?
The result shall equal 78.2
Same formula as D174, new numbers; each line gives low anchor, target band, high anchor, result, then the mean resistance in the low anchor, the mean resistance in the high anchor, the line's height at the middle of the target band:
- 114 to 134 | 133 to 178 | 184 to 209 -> 5.54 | 95.8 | 82.7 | 90.1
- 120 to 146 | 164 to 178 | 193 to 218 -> 2.63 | 90.3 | 96.9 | 93.8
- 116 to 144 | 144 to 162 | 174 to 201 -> 1.68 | 92.4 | 70.1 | 83.5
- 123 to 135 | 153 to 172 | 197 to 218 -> 3.61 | 92.5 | 101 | 96.1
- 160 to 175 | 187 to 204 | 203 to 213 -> 2.58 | 78.5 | 102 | 95.1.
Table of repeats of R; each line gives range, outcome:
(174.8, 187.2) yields 61.7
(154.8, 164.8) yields 77.5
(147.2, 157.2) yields 74.7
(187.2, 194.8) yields 69.6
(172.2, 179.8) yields 69.3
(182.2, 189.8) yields 59.5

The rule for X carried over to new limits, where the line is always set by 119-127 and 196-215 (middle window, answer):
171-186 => 5.0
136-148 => 1.6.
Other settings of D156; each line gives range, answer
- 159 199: 72.1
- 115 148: 91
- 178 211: 79.8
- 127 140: 91.5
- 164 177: 77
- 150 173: 77.4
